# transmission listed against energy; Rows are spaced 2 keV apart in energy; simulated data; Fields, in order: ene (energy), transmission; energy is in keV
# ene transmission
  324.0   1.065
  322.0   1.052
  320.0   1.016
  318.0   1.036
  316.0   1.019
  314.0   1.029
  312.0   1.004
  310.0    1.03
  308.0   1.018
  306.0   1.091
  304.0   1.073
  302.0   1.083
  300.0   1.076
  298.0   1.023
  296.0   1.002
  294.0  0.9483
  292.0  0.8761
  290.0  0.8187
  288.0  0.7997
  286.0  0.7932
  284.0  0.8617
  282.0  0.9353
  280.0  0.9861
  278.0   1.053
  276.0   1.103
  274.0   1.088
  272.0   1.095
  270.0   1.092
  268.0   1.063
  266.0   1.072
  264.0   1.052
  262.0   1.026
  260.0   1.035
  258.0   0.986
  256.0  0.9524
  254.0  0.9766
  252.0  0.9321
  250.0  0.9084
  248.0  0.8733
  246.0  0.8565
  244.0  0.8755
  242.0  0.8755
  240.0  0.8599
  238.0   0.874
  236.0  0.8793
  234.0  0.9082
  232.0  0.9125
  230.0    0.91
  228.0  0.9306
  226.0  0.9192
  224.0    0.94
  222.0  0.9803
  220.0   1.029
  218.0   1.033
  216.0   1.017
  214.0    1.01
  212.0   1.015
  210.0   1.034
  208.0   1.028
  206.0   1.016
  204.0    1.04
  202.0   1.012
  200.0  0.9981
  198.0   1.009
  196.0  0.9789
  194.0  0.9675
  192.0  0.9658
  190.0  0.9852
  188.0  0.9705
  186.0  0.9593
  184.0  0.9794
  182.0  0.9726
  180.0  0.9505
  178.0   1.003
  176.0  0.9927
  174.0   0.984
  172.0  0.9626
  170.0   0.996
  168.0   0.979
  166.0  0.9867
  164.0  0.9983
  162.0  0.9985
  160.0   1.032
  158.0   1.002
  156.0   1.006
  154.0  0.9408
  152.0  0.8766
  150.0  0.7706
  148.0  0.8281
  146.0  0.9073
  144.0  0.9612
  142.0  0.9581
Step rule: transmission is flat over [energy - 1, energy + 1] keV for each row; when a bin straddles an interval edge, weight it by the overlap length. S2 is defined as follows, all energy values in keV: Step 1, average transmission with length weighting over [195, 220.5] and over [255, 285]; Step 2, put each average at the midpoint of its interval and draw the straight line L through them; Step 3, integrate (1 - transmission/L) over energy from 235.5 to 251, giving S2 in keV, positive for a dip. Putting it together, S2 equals 2.2 keV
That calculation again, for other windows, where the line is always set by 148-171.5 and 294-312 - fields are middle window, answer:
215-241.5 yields 1.6 keV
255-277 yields -0.7 keV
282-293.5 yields 2.1 keV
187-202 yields -0.1 keV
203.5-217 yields -0.5 keV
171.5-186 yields -0.1 keV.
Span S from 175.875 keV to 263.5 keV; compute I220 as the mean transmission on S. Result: 0.963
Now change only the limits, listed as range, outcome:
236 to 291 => 0.956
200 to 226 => 1.01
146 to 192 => 0.961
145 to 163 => 0.929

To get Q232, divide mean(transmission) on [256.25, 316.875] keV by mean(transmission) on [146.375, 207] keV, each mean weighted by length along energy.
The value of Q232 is 1.0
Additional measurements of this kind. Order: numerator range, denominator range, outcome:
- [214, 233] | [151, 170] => 0.98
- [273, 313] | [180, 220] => 0.98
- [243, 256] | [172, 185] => 0.93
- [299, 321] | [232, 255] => 1.17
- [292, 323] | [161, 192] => 1.05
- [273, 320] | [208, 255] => 1.05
